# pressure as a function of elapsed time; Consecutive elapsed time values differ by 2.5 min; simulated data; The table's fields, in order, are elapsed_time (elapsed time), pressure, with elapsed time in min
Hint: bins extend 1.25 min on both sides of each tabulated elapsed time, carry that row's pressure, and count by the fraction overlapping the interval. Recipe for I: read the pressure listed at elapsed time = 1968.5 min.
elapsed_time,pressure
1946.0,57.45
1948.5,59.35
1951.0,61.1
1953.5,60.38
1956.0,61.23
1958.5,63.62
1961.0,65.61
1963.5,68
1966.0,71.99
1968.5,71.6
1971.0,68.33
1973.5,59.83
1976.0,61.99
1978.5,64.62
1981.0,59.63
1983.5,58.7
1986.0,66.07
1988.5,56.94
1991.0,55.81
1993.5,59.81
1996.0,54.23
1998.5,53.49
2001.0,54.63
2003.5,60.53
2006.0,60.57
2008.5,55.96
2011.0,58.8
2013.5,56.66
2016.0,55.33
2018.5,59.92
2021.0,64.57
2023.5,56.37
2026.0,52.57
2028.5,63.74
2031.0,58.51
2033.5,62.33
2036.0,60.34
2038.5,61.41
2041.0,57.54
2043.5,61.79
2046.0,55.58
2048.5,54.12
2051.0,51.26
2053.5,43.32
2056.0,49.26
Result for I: 71.6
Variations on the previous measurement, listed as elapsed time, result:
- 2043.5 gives 61.79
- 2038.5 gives 61.41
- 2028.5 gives 63.74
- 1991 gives 55.81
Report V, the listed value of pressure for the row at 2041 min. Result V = 57.54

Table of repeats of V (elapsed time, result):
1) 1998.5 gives 53.49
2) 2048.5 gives 54.12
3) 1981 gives 59.63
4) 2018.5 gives 59.92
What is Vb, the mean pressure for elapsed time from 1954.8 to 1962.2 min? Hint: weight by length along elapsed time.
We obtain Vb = 63.5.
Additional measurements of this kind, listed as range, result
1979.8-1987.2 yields 61.4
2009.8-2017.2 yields 56.9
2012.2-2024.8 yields 58.5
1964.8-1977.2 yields 66.7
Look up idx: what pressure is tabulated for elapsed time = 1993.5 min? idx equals 59.81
